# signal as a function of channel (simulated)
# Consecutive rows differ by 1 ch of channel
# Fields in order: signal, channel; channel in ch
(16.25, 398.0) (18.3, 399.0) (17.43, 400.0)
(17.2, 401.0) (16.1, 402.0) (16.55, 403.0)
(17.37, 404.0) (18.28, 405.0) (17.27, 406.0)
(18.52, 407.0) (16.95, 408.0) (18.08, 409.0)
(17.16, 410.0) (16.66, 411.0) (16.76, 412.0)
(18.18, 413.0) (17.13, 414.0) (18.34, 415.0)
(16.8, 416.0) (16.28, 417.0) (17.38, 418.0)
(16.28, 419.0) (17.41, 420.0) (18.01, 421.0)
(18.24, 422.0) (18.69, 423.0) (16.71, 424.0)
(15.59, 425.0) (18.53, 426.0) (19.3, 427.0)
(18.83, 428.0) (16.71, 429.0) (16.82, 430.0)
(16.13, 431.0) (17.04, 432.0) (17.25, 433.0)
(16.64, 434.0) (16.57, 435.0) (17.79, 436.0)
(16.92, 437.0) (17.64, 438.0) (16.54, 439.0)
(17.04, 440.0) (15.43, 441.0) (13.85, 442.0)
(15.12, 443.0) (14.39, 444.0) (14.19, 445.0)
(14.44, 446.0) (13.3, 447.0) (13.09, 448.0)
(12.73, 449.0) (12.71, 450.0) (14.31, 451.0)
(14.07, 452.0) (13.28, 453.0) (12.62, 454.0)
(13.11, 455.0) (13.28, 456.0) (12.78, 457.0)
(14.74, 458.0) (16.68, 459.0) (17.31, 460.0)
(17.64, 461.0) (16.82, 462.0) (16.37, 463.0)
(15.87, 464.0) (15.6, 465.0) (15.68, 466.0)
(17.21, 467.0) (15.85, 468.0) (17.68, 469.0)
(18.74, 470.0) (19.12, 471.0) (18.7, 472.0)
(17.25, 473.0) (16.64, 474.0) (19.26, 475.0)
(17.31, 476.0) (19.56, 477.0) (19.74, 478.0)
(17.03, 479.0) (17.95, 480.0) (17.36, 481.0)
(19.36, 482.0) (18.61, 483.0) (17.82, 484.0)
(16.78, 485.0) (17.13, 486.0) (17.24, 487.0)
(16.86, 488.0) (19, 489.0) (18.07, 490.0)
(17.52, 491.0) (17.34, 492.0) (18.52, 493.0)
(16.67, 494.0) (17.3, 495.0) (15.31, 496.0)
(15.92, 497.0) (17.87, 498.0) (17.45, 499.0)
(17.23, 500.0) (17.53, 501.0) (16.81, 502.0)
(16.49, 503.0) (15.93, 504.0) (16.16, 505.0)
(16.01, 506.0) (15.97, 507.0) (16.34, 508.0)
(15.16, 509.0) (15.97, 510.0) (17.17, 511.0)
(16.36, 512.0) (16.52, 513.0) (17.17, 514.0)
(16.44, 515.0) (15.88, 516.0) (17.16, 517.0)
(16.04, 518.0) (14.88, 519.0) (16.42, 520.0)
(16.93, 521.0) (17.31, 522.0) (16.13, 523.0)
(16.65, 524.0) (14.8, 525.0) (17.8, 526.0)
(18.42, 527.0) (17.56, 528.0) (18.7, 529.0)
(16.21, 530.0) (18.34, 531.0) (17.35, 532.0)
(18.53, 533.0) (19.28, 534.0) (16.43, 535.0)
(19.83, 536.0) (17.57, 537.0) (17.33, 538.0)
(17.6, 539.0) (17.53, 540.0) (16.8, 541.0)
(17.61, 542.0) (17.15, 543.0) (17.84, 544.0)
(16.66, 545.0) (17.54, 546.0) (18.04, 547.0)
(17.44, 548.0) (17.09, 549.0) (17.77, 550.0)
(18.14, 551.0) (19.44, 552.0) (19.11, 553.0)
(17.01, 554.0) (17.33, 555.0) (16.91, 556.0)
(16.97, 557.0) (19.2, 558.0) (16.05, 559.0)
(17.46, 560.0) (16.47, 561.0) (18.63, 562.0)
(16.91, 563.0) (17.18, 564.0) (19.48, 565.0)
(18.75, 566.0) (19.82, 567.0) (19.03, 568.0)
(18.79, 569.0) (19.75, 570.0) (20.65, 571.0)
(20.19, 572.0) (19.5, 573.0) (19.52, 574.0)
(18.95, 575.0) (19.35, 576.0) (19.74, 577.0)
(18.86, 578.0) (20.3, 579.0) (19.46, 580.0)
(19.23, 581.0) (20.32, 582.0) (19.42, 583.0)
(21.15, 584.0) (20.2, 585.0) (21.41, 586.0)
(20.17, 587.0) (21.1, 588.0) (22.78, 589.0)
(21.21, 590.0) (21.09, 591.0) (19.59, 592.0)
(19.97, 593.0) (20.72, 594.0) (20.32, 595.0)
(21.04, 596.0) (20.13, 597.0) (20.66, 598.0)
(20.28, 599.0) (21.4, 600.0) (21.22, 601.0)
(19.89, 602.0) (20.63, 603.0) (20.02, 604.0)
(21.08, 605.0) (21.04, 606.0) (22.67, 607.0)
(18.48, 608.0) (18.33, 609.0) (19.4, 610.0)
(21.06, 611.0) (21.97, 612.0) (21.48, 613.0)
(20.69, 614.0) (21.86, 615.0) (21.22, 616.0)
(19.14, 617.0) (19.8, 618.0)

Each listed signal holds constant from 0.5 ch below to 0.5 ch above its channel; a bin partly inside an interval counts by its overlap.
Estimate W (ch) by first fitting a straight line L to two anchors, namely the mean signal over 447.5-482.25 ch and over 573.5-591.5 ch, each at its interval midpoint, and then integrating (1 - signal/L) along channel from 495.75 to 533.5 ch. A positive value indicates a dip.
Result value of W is 2.5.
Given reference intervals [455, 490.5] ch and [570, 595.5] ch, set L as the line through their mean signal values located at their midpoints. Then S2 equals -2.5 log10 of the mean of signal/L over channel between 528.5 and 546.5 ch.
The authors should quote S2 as 0.08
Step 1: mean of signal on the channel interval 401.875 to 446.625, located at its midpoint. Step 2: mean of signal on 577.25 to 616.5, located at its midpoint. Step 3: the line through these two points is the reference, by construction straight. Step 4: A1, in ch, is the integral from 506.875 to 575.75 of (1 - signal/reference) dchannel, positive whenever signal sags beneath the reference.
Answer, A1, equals 6.4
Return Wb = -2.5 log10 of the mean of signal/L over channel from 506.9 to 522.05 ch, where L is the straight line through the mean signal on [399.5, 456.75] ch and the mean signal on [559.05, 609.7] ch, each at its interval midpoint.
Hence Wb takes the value 0.12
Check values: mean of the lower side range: 16.3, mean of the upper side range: 19.9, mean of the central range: 16.3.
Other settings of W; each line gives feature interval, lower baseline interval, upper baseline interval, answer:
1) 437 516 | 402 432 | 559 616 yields 8.3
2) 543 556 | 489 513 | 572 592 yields 0.8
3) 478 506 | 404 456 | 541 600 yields 0.3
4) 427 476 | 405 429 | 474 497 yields 4.8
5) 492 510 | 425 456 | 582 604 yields 0.9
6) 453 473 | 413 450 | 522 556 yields 0.9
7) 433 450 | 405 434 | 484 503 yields 2.0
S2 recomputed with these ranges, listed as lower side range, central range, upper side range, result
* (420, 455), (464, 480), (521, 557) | -0.076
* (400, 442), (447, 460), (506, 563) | 0.244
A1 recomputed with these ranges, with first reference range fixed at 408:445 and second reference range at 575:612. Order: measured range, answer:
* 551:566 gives 1.4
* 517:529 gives 1.4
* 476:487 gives 0.0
